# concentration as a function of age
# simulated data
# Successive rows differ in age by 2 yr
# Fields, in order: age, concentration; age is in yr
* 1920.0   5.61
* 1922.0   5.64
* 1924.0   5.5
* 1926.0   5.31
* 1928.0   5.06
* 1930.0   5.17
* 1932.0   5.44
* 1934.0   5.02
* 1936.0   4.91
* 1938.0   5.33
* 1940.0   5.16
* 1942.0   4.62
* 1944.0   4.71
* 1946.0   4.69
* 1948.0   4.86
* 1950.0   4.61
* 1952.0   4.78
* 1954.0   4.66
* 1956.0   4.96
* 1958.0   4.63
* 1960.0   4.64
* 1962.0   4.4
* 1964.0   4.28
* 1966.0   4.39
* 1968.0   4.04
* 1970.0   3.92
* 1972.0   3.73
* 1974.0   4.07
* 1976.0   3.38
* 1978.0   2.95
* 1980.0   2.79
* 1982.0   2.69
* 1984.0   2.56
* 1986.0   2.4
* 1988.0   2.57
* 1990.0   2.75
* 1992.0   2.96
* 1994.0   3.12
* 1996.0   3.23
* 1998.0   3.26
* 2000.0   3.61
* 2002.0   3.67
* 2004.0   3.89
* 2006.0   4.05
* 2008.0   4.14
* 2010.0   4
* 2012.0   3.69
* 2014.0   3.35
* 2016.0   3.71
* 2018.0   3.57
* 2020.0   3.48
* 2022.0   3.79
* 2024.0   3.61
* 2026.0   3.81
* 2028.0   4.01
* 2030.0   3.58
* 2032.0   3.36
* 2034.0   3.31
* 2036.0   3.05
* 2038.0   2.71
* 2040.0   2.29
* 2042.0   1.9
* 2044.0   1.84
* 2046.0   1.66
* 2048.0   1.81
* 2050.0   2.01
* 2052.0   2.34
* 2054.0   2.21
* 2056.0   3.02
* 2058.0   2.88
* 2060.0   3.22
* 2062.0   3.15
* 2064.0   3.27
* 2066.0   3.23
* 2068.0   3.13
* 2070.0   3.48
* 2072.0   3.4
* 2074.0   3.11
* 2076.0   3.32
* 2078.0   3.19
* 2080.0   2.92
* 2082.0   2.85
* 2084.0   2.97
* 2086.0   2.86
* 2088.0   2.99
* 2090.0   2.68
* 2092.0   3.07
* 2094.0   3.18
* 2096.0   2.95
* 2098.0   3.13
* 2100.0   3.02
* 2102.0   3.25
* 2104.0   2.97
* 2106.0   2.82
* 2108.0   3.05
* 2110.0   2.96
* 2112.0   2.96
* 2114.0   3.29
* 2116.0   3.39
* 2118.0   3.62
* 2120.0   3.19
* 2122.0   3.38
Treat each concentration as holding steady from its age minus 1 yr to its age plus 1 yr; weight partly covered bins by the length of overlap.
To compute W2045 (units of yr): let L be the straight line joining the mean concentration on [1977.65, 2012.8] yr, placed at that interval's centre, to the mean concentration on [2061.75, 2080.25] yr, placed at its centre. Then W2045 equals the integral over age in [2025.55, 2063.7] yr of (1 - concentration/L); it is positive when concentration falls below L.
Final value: 5.9 yr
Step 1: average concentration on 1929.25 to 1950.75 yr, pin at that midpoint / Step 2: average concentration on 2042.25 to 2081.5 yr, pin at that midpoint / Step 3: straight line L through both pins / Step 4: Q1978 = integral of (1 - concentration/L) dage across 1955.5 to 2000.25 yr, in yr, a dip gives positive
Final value 8.2 yr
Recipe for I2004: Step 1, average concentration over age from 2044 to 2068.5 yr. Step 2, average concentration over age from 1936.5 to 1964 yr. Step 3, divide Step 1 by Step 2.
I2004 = 0.55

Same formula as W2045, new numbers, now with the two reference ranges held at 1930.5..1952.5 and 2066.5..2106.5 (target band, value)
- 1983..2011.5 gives 6.0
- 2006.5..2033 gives 1.5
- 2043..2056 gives 5.4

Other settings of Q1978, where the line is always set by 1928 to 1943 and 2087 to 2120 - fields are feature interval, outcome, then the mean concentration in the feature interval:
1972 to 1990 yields 6.30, 2.96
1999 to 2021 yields 2.41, 3.74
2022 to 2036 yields 1.38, 3.59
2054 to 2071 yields 2.17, 3.12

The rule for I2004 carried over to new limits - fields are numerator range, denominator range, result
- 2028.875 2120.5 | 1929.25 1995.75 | 0.72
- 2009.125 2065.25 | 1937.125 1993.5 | 0.76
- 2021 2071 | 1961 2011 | 0.84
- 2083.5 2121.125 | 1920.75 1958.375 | 0.61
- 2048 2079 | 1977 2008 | 0.94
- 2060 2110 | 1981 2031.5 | 0.90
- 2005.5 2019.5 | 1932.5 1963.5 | 0.78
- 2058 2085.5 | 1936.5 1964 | 0.66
